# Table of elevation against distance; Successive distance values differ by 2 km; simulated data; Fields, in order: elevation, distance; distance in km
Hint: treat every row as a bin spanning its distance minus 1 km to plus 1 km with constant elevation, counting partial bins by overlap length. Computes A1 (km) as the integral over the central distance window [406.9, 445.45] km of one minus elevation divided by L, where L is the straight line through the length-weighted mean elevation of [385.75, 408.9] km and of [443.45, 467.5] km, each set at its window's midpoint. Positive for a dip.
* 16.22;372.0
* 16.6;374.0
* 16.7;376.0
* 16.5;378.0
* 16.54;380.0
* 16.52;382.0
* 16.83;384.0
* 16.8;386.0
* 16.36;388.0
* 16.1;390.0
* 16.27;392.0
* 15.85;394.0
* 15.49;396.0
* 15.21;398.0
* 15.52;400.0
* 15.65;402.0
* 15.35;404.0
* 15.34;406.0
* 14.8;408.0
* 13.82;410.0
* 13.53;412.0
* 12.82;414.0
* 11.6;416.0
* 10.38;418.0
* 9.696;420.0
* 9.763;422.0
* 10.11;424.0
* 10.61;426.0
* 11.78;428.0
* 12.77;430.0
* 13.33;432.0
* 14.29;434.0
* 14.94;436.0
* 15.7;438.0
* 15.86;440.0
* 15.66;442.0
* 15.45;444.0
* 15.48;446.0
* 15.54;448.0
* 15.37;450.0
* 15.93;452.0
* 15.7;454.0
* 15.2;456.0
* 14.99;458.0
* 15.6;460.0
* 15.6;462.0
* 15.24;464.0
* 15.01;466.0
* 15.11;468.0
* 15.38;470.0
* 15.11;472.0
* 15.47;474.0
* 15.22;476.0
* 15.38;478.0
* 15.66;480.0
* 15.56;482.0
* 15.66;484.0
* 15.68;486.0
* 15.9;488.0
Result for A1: 6.3 km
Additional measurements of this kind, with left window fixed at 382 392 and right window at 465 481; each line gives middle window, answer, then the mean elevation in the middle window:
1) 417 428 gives 3.9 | 10.3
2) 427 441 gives 1.5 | 14.1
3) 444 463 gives 0.1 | 15.5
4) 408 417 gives 1.7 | 13.1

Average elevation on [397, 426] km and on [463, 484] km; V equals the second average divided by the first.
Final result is 1.18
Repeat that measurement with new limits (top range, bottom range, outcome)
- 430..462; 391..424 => 1.11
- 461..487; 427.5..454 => 1.04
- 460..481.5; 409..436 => 1.28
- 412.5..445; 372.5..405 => 0.79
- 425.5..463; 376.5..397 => 0.90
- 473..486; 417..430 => 1.47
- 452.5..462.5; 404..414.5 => 1.08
